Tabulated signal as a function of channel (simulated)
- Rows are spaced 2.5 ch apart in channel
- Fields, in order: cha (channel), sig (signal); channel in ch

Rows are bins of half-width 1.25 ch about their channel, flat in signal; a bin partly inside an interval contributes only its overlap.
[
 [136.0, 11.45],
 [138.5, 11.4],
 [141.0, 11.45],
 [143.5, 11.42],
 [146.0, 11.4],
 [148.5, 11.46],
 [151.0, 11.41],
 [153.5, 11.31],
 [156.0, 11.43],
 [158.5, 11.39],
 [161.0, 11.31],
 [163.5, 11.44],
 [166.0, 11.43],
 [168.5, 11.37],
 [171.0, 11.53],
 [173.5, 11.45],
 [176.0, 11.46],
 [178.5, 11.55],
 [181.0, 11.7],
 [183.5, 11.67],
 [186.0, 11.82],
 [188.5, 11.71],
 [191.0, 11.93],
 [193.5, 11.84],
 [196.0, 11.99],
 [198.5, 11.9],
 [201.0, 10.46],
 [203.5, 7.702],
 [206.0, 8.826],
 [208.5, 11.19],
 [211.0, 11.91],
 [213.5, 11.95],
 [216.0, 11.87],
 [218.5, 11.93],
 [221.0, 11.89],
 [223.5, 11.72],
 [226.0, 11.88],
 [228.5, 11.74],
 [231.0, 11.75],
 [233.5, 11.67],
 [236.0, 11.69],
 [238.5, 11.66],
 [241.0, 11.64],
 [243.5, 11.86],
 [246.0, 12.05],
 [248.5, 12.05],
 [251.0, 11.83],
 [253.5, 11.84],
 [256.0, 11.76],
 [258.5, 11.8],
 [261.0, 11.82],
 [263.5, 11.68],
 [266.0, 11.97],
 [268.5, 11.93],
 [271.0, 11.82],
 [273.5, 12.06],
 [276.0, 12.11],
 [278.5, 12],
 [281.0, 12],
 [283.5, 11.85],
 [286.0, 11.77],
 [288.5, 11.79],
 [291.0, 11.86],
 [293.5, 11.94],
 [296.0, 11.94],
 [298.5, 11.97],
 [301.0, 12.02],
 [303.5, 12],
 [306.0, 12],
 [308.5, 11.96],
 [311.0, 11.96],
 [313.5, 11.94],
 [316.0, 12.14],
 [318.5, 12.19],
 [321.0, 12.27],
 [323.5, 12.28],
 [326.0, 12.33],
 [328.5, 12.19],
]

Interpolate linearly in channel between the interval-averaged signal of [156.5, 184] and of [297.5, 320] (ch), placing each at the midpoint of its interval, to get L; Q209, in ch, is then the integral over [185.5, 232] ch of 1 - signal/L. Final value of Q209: 1.1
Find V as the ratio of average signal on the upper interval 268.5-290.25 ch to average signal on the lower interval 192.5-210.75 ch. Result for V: 1.12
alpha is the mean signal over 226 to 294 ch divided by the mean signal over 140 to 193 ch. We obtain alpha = 1.0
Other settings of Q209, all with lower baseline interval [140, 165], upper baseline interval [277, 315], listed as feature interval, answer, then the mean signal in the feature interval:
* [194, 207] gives 1.44 ch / 10.3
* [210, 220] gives -0.24 ch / 11.9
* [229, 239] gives 0.01 ch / 11.7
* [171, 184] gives -0.07 ch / 11.6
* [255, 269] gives -0.02 ch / 11.8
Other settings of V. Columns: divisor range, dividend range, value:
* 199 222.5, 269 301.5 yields 1.09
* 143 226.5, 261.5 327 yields 1.05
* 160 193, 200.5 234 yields 0.97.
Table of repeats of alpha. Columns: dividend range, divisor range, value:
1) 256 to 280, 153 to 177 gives 1.04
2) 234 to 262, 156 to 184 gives 1.03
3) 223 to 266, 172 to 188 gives 1.02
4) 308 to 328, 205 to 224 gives 1.06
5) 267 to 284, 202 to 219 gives 1.12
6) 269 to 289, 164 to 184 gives 1.04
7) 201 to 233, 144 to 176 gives 0.98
